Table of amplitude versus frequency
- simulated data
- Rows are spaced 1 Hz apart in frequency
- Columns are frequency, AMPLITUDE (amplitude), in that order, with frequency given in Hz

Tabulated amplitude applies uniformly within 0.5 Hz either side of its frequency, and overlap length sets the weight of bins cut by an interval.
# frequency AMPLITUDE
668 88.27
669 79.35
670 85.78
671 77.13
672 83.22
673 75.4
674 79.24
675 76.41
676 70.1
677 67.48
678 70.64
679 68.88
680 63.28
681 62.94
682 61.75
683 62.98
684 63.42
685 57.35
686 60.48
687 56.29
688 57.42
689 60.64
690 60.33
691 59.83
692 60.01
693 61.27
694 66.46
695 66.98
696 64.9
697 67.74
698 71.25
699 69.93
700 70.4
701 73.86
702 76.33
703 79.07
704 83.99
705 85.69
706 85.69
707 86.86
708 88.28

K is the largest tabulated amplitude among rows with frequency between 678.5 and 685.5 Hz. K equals 68.88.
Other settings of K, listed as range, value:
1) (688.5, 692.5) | 60.64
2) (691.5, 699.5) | 71.25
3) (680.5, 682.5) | 62.94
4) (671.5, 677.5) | 83.22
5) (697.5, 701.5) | 73.86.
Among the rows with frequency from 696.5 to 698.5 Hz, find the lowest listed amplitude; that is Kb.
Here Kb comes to 67.74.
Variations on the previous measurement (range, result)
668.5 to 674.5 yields 75.4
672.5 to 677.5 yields 67.48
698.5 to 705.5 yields 69.93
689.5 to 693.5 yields 59.83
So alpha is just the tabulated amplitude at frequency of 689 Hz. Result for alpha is 60.64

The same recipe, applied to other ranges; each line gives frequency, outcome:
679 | 68.88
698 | 71.25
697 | 67.74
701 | 73.86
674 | 79.24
